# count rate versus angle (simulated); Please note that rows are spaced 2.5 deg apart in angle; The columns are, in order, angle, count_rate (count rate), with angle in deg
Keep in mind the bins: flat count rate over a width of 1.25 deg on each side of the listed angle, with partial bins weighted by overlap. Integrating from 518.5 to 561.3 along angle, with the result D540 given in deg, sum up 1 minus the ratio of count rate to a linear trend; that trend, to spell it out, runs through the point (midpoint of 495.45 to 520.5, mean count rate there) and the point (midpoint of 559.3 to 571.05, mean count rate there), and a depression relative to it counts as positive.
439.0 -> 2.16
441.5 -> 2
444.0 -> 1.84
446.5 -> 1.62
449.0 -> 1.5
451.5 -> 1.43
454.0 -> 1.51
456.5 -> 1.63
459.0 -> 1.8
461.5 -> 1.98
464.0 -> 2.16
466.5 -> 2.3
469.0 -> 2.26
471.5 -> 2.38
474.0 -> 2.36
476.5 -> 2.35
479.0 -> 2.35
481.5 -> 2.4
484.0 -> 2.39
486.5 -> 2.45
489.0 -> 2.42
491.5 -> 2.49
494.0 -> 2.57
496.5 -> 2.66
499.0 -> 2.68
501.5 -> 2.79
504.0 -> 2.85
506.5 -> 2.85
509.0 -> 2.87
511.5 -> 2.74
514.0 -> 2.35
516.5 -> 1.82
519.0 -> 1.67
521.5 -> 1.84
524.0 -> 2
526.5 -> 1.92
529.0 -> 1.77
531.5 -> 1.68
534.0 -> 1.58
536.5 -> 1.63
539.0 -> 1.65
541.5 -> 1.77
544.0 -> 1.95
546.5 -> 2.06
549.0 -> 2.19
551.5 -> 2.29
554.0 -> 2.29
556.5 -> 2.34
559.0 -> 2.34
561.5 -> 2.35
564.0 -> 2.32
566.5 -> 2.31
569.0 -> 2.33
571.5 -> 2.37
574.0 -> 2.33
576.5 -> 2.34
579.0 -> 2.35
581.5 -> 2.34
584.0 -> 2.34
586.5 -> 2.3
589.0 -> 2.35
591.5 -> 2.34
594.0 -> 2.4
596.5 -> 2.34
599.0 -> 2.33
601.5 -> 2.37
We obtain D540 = 8.1 deg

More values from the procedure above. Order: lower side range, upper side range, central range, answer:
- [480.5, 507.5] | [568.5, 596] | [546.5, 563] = 1.0 deg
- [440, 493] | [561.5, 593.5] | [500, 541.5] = 1.5 deg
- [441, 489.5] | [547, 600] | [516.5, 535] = 3.5 deg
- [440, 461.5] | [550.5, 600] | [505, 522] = -2.7 deg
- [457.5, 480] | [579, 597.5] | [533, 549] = 3.4 deg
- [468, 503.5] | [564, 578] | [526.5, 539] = 3.7 deg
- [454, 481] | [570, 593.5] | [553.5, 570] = -0.2 deg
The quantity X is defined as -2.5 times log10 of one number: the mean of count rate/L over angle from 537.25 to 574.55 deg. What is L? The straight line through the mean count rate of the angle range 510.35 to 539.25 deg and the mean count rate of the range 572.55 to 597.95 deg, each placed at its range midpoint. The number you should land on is -0.027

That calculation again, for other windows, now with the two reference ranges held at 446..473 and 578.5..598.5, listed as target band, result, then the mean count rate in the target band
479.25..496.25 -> -0.23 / 2.46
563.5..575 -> -0.03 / 2.33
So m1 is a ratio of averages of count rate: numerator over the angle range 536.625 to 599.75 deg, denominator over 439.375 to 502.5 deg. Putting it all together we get 1.0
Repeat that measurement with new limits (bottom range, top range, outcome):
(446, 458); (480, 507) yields 1.68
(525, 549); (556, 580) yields 1.30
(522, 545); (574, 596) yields 1.32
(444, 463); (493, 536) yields 1.36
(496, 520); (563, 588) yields 0.92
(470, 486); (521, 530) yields 0.80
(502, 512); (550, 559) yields 0.82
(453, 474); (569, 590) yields 1.15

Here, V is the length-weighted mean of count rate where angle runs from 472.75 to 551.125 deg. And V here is 2.23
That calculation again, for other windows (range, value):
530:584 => 2.14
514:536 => 1.81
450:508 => 2.31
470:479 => 2.36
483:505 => 2.59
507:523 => 2.24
